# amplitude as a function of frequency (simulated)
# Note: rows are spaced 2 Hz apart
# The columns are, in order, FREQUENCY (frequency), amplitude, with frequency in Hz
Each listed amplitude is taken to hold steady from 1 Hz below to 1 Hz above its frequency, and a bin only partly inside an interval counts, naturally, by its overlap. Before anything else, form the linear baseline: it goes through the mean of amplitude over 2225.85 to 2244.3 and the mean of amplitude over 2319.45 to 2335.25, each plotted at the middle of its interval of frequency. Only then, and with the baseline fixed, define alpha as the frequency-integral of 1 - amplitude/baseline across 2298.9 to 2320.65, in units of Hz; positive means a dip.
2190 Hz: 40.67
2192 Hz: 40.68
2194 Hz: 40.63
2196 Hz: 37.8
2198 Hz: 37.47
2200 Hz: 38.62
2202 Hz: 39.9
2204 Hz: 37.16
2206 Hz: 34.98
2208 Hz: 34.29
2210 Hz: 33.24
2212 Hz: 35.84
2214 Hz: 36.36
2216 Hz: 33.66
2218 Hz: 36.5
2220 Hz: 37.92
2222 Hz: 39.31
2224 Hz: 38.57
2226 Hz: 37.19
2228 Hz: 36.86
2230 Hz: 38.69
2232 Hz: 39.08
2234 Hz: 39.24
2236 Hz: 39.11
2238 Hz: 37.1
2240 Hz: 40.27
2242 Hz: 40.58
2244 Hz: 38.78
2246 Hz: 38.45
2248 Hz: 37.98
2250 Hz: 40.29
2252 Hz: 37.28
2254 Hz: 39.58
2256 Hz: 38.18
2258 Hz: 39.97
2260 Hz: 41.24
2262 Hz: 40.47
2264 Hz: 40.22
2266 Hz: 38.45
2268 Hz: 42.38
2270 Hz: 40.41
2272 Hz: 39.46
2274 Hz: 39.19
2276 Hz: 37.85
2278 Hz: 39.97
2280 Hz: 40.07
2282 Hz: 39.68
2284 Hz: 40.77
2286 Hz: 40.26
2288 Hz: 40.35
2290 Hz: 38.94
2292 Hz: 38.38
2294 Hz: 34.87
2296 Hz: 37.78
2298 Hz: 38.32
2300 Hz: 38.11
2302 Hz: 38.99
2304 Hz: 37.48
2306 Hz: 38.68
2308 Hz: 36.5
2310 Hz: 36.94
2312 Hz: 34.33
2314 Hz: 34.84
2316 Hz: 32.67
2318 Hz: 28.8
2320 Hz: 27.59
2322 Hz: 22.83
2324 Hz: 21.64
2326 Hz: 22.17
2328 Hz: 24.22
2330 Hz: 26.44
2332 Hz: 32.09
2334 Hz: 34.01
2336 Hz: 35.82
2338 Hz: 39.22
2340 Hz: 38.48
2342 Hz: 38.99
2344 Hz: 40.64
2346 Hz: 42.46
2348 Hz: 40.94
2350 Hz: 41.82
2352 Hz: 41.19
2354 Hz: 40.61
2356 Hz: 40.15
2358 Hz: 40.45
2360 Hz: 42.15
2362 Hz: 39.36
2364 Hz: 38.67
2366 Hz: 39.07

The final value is -4.7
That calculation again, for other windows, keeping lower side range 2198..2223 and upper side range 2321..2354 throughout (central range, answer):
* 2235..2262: -2.6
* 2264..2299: -4.1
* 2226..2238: -0.7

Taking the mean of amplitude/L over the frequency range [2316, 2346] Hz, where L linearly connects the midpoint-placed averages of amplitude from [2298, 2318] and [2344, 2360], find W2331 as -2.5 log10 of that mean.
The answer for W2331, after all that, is 0.23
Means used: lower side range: 36.2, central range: 31.4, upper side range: 41.1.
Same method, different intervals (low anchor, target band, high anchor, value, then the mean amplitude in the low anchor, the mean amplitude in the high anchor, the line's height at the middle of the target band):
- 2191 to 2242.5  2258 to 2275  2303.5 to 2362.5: -0.10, 37.7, 35.1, 36.6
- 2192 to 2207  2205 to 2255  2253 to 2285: 0.04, 38.3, 39.9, 39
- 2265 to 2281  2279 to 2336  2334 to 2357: 0.16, 39.7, 39.8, 39.7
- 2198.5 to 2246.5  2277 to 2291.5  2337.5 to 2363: -0.03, 37.6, 40.5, 39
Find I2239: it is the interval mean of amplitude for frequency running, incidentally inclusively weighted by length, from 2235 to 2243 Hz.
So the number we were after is 39.3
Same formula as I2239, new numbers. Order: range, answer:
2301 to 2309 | 37.9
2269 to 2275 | 39.7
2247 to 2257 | 38.7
